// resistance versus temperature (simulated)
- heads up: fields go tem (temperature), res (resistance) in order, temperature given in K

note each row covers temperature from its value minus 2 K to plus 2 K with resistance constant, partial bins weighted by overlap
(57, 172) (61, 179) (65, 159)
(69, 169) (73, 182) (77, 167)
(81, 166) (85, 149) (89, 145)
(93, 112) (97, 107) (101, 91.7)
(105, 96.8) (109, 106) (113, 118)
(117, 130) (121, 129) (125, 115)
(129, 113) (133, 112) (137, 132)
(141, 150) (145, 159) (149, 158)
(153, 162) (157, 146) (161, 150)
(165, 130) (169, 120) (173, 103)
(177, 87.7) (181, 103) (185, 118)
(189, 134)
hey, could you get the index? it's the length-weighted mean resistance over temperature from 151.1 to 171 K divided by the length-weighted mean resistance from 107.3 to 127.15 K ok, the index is 1.18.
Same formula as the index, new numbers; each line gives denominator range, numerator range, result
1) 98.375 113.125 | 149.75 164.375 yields 1.49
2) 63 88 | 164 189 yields 0.68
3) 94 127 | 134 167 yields 1.32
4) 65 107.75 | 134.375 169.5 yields 1.05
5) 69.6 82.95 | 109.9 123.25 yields 0.72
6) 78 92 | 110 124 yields 0.82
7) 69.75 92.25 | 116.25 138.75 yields 0.76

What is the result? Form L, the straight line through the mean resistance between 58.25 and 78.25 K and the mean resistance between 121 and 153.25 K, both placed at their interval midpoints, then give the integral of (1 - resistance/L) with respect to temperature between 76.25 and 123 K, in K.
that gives 9.1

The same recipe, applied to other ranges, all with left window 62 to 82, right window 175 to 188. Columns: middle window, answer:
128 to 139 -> 1.1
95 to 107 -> 4.2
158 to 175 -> -1.9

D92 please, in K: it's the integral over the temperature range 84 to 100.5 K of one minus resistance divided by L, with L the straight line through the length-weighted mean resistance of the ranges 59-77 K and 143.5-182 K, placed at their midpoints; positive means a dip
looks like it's 3.89 K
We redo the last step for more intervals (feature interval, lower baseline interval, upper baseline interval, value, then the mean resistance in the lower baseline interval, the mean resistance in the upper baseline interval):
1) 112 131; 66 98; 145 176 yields 3.09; 151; 138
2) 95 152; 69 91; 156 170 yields 9.55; 162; 137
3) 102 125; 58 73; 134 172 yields 6.02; 171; 143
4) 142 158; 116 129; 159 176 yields -4.34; 122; 124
